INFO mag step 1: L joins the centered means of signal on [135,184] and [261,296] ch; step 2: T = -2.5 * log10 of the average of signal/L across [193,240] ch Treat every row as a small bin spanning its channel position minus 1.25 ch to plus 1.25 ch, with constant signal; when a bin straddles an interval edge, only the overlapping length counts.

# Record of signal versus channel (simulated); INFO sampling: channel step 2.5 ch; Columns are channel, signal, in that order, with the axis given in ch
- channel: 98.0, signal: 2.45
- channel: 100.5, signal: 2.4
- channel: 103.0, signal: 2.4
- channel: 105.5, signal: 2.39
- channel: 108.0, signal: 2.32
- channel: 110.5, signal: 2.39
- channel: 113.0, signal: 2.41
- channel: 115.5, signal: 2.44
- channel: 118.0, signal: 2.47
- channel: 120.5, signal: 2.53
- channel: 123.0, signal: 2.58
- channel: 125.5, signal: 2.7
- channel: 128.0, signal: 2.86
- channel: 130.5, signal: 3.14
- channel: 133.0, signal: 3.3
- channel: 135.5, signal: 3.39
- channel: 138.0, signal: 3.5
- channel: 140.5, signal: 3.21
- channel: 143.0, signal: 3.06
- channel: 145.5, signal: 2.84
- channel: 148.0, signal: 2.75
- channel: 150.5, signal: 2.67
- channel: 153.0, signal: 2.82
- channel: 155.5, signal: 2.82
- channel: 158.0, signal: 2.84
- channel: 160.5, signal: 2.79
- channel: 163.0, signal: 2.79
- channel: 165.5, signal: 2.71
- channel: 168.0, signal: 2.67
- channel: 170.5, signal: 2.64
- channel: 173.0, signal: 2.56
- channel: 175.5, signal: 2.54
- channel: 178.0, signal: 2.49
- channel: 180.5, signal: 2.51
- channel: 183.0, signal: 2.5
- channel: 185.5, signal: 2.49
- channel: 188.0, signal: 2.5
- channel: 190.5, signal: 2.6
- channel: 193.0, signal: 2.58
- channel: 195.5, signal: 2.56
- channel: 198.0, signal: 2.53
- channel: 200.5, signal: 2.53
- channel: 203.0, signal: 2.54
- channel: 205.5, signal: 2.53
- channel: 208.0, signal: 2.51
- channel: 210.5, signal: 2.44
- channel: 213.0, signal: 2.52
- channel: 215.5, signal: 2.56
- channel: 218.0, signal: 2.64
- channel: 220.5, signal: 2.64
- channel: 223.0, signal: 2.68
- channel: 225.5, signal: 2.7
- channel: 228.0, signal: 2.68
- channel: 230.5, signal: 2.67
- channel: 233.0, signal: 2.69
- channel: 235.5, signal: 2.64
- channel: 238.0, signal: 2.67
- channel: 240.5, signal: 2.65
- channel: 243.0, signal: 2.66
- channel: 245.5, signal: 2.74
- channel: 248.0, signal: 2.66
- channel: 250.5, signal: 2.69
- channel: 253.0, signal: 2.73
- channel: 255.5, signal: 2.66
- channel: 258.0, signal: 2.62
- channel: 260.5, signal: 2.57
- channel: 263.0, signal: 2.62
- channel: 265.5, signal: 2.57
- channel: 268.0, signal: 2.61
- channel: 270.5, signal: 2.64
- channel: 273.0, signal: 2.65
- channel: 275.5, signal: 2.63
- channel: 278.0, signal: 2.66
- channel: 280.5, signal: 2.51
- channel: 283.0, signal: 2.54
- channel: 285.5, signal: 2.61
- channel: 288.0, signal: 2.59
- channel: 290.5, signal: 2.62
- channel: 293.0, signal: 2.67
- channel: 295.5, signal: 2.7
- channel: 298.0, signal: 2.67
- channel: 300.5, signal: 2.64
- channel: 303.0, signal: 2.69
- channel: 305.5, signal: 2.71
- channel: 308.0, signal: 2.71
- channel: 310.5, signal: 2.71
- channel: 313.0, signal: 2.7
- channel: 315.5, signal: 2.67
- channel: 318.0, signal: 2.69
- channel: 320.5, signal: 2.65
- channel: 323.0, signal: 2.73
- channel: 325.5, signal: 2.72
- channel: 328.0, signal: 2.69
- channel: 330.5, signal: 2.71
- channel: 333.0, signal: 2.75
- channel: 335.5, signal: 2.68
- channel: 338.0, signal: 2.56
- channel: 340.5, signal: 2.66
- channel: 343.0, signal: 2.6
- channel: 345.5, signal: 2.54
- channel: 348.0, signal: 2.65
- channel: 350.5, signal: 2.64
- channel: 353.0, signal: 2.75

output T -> 0.05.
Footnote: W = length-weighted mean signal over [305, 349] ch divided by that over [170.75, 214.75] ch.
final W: 1.06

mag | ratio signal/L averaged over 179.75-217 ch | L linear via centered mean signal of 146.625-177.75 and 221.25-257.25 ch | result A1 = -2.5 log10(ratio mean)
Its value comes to 0.070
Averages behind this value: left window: 2.71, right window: 2.68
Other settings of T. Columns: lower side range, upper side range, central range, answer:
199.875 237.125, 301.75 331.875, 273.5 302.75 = 0.02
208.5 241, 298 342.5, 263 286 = 0.02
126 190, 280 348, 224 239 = 0.03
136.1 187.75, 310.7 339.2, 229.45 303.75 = 0.03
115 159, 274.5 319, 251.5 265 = 0.03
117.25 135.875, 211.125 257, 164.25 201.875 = 0.08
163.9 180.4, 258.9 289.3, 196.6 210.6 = 0.03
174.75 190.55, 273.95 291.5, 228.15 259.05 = -0.05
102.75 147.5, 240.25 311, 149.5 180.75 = 0.02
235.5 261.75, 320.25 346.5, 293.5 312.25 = -0.01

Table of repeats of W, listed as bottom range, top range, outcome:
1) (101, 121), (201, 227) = 1.07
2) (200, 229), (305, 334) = 1.05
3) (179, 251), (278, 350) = 1.02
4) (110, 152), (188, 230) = 0.91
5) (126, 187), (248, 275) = 0.93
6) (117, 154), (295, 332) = 0.92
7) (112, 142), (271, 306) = 0.91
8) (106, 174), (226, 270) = 0.95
